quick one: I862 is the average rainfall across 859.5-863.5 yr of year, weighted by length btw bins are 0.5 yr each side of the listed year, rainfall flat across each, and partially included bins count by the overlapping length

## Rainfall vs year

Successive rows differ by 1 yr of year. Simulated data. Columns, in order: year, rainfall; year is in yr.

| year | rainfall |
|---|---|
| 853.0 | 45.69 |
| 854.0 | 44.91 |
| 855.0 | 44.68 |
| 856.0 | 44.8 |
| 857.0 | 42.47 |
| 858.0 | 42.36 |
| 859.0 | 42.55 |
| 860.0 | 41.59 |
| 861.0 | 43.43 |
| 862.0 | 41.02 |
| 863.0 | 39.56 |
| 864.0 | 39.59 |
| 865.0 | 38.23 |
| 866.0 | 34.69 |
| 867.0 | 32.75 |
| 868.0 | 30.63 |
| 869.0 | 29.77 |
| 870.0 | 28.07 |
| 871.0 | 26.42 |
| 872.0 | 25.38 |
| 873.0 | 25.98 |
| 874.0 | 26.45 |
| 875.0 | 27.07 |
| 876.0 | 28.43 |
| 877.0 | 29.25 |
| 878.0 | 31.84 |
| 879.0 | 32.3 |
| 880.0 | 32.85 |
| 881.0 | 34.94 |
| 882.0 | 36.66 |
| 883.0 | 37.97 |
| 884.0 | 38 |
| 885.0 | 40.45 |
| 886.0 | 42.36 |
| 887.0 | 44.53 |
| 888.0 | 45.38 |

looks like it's 41.4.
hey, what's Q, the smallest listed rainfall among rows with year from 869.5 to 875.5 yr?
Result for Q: 25.38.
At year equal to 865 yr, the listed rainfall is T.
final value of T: 38.23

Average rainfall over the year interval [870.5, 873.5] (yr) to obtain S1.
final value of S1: 25.9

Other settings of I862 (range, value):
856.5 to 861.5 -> 42.5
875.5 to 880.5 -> 30.9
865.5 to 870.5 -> 31.2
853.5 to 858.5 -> 43.8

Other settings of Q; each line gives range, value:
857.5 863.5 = 39.56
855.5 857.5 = 42.47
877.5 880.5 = 31.84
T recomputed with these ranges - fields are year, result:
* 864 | 39.59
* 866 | 34.69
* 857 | 42.47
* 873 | 25.98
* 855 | 44.68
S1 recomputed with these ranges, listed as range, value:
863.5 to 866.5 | 37.5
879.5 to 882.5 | 34.8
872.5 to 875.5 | 26.5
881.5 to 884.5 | 37.5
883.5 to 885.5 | 39.2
